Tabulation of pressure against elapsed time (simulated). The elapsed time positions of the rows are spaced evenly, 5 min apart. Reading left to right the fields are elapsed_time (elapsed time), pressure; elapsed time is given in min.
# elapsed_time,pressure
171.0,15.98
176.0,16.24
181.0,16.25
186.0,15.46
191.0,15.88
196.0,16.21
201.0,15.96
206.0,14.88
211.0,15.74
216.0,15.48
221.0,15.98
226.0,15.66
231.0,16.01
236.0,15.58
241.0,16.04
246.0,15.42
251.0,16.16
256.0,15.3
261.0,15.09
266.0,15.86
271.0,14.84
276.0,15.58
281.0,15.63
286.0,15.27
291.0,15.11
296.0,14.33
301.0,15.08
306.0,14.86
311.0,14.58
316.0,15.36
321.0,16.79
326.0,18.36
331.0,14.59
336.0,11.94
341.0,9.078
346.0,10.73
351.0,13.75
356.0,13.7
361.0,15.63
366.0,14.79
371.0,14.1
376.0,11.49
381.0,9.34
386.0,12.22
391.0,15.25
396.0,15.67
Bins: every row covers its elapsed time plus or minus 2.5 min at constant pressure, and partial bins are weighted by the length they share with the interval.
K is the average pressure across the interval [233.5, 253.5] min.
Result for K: 15.8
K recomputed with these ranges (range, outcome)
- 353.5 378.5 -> 13.9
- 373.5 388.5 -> 11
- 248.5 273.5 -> 15.4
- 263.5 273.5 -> 15.3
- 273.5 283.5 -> 15.6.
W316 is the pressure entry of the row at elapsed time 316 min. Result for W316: 15.36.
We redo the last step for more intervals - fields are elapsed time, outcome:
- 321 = 16.79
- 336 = 11.94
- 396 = 15.67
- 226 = 15.66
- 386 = 12.22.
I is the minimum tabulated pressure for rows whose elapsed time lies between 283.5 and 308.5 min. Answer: 14.33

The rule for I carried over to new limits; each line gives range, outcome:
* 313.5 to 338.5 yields 11.94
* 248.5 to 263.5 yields 15.09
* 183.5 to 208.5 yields 14.88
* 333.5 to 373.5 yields 9.078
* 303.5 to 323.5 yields 14.58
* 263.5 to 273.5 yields 14.84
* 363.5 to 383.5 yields 9.34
